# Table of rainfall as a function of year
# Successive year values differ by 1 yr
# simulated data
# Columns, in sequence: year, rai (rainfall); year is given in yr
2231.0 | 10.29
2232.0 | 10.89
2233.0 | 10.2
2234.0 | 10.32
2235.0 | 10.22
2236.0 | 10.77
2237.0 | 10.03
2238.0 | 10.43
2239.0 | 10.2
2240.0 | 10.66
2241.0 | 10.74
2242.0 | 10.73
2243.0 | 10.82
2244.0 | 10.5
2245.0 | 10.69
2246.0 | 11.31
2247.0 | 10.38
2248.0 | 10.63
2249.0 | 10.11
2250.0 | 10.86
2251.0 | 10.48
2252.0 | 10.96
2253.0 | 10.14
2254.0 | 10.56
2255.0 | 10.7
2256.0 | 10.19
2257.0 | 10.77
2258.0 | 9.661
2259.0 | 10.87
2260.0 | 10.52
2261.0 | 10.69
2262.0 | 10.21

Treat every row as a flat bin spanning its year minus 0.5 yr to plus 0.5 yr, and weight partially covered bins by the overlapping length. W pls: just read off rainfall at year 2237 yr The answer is 10.03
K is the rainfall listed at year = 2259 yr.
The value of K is 10.87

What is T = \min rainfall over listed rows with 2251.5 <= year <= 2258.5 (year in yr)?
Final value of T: 9.661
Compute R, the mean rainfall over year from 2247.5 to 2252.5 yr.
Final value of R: 10.6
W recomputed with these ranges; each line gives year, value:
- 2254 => 10.56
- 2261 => 10.69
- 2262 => 10.21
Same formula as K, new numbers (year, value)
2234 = 10.32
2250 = 10.86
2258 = 9.661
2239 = 10.2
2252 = 10.96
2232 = 10.89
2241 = 10.74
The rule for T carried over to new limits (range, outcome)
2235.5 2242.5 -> 10.03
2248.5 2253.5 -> 10.11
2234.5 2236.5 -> 10.22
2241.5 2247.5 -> 10.38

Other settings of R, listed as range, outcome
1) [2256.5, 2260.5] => 10.5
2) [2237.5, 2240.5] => 10.4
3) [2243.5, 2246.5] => 10.8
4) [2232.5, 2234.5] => 10.3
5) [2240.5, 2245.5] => 10.7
